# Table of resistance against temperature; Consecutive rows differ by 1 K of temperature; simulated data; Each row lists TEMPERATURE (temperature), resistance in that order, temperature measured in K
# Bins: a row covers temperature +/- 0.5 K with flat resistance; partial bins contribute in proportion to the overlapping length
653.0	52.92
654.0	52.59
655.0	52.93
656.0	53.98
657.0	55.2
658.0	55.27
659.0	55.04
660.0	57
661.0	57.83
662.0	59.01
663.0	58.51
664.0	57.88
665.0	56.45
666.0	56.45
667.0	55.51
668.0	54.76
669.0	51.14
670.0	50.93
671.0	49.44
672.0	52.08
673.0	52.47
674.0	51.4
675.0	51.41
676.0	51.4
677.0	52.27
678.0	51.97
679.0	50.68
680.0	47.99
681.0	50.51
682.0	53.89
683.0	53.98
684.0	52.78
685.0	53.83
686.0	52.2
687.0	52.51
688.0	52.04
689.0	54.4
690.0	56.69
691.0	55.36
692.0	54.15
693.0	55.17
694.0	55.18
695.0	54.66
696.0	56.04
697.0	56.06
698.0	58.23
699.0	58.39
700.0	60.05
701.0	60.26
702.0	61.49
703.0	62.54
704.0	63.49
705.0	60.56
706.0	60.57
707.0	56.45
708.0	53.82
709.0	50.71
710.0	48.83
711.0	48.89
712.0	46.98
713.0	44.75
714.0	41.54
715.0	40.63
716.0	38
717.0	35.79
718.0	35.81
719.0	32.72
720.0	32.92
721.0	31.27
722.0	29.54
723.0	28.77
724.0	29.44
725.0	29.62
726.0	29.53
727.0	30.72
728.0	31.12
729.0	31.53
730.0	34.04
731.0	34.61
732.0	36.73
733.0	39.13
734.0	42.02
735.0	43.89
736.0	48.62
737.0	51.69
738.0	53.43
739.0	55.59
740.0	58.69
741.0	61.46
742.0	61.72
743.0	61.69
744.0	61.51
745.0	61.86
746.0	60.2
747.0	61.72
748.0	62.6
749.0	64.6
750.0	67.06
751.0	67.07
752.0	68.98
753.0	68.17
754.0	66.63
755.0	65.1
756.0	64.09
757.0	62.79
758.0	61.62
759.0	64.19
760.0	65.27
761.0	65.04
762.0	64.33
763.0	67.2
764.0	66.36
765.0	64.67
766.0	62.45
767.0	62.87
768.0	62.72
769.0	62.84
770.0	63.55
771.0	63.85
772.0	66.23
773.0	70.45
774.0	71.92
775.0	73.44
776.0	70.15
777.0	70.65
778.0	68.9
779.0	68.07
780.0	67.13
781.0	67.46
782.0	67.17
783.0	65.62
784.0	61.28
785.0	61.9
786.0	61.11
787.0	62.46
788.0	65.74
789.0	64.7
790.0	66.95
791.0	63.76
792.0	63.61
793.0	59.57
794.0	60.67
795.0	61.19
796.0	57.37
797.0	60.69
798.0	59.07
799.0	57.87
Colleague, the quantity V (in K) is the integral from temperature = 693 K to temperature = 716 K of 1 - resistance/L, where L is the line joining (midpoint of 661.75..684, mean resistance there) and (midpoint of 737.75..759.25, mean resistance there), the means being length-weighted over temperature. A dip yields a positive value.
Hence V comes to 1.2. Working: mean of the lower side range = 53.1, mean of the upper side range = 62.9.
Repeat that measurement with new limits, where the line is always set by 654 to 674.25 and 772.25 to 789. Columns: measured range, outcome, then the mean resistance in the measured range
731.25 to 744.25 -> 2.29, 51.5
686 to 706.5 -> 0.29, 57.3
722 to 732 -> 4.91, 31.3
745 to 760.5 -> -0.13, 64.6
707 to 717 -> 2.29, 46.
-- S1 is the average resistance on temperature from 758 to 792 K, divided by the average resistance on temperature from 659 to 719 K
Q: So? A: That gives 1.24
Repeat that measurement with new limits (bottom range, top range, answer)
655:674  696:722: 0.90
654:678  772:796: 1.21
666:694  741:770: 1.21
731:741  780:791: 1.35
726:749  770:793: 1.35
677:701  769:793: 1.22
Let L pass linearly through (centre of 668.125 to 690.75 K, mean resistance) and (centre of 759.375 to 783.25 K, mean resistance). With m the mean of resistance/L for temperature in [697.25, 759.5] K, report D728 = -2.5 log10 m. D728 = 0.18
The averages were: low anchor 52.2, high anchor 66.6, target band 50.6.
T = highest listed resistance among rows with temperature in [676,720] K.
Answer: 63.49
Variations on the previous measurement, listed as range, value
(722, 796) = 73.44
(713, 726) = 44.75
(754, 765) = 67.2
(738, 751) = 67.07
